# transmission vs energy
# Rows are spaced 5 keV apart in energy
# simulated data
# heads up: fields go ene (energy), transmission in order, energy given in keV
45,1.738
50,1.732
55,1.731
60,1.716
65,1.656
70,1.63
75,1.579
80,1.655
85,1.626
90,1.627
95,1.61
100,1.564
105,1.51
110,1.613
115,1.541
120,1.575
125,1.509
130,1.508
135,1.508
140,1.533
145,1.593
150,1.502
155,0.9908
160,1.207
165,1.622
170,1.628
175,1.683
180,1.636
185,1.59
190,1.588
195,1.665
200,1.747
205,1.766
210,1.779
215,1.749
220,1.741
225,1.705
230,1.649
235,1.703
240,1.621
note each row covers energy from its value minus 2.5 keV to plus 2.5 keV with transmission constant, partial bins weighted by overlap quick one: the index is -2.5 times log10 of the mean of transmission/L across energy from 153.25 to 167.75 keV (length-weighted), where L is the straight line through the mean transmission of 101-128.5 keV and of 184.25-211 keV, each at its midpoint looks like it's 0.25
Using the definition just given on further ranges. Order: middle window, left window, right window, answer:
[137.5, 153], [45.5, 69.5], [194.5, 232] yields 0.13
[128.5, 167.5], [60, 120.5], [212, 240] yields 0.15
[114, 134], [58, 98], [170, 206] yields 0.08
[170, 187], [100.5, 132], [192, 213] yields 0.03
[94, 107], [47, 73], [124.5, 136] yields 0.02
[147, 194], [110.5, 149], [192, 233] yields 0.09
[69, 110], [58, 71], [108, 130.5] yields 0.01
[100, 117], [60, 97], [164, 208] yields 0.06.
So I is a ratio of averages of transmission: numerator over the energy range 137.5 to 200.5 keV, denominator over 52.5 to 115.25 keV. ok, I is 0.94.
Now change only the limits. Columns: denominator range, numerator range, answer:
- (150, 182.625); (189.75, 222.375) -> 1.18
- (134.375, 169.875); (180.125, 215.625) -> 1.18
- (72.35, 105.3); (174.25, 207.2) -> 1.04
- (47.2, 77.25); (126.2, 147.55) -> 0.92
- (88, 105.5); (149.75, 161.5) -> 0.75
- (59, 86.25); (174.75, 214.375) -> 1.03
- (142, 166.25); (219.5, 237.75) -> 1.23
